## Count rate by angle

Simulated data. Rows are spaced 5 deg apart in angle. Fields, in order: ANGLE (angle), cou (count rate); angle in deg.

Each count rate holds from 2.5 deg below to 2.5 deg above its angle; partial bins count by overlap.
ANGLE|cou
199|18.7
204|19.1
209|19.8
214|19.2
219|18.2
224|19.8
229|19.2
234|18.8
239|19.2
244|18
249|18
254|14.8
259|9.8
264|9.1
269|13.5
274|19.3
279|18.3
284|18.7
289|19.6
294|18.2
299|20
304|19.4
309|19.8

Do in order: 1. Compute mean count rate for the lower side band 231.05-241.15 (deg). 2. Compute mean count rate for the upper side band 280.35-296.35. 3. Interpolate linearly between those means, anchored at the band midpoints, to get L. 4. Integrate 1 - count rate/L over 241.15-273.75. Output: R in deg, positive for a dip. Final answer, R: 8.0 deg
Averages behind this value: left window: 19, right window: 18.8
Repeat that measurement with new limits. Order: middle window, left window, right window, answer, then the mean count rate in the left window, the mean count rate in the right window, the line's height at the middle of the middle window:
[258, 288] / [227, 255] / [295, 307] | 5.8 deg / 18.1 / 19.5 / 18.9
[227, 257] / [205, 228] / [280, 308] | 2.1 deg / 19.2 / 19.2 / 19.2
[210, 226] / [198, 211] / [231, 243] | 0.0 deg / 19.2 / 18.9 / 19.1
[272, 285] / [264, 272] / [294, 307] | -3.6 deg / 12.5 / 19.4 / 14.7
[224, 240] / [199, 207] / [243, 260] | -2.2 deg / 19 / 15.4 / 16.8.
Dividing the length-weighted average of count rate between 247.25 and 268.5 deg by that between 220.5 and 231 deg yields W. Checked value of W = 0.7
